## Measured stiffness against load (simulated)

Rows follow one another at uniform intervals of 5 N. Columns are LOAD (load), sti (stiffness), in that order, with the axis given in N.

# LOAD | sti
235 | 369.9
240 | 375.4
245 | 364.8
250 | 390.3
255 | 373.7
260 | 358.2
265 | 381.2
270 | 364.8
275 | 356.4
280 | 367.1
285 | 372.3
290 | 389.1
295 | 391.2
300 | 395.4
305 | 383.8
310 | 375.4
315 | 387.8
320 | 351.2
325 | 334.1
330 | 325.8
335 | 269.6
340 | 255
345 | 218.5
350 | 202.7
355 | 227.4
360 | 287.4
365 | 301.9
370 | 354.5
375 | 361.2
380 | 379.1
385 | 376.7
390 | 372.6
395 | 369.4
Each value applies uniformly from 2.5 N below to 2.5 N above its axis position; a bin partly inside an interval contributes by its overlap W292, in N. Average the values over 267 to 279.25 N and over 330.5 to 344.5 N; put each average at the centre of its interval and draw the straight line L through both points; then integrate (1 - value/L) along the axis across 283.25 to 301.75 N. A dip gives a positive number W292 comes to -3.03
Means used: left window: 362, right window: 265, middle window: 387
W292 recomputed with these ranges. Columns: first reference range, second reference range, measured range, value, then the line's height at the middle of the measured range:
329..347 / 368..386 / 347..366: 3.9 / 313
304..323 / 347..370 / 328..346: 2.7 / 316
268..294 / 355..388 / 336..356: 6.7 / 345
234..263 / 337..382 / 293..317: -4.2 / 329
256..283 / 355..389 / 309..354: 6.6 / 348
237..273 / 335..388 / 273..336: -5.0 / 337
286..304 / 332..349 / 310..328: -2.6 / 314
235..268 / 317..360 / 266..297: -3.2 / 340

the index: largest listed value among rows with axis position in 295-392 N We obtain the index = 395.4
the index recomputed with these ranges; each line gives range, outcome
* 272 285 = 372.3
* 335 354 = 269.6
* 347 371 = 354.5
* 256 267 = 381.2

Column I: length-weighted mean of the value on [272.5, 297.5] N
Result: 375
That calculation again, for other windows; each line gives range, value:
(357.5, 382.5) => 337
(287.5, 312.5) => 387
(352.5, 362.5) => 257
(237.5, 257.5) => 376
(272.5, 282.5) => 362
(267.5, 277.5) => 361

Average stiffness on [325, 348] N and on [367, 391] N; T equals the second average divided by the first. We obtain 1.3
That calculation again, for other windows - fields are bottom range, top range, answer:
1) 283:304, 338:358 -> 0.59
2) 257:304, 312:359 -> 0.76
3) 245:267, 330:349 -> 0.68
